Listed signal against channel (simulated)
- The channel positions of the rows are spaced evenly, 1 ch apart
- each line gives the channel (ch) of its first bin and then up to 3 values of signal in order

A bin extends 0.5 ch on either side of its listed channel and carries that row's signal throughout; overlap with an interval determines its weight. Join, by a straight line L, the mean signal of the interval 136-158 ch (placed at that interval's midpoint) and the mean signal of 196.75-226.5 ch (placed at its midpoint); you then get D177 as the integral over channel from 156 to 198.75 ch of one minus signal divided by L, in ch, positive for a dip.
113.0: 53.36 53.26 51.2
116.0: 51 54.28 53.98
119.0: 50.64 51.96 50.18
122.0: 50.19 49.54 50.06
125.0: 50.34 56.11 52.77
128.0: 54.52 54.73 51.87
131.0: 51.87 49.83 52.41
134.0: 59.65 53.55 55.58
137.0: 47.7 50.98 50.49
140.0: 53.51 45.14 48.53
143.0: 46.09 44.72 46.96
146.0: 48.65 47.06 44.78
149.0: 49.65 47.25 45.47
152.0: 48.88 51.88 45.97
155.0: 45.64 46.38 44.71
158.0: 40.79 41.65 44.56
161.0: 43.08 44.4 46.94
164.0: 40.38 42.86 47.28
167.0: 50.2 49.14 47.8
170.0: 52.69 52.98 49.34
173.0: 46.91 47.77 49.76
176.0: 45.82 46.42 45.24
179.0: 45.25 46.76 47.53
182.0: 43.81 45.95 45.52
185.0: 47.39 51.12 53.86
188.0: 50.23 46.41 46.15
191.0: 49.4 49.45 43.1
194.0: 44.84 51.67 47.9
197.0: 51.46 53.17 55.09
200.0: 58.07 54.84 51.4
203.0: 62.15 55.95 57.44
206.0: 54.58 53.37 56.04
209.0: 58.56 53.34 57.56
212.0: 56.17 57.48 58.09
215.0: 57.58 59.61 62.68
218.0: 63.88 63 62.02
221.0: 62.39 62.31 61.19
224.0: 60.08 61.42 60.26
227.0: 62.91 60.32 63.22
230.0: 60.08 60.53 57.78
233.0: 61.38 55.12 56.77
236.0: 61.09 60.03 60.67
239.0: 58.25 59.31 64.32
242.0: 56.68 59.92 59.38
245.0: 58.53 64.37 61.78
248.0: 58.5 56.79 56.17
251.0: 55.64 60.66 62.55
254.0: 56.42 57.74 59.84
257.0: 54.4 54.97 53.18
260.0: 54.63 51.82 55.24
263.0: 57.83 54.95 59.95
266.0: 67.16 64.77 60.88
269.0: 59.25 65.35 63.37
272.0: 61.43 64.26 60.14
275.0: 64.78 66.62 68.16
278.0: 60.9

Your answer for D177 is 4.3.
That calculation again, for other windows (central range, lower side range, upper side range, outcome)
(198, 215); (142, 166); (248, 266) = -1.6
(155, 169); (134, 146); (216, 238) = 2.0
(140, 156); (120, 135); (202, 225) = 2.0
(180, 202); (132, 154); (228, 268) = 1.8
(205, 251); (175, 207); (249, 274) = -4.0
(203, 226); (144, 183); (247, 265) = -3.0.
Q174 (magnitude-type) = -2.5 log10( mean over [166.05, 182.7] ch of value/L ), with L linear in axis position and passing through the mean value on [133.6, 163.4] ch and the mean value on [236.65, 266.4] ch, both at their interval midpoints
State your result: 0.05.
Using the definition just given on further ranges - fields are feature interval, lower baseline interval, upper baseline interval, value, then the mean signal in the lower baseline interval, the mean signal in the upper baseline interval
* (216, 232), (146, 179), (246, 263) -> -0.149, 46.7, 57.1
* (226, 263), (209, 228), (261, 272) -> 0.030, 60.1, 60.5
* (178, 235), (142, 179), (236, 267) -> -0.043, 46.7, 58.5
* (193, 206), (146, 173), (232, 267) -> -0.028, 46.6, 58.5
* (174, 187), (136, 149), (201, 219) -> 0.139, 48.2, 57.5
